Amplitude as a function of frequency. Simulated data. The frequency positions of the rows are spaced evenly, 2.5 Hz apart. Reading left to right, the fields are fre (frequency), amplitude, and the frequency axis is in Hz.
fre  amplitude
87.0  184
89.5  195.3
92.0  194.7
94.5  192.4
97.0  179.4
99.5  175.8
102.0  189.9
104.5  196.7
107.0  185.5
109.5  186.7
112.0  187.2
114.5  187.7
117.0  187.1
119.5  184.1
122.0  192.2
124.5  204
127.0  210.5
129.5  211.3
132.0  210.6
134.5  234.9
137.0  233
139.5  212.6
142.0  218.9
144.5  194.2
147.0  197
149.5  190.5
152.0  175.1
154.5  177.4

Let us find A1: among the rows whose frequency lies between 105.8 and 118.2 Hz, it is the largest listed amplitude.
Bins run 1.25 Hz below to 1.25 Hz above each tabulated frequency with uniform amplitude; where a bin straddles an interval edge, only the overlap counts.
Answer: 187.7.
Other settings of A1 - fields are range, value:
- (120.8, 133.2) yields 211.3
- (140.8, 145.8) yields 218.9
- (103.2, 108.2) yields 196.7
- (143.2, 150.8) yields 197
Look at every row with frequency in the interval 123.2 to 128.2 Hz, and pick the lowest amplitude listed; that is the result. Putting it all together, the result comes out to 204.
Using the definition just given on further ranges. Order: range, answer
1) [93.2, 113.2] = 175.8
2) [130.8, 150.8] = 190.5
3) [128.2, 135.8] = 210.6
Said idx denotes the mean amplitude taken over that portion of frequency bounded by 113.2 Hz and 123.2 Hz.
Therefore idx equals 188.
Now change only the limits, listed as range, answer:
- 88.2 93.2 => 195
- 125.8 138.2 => 220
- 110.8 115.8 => 187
